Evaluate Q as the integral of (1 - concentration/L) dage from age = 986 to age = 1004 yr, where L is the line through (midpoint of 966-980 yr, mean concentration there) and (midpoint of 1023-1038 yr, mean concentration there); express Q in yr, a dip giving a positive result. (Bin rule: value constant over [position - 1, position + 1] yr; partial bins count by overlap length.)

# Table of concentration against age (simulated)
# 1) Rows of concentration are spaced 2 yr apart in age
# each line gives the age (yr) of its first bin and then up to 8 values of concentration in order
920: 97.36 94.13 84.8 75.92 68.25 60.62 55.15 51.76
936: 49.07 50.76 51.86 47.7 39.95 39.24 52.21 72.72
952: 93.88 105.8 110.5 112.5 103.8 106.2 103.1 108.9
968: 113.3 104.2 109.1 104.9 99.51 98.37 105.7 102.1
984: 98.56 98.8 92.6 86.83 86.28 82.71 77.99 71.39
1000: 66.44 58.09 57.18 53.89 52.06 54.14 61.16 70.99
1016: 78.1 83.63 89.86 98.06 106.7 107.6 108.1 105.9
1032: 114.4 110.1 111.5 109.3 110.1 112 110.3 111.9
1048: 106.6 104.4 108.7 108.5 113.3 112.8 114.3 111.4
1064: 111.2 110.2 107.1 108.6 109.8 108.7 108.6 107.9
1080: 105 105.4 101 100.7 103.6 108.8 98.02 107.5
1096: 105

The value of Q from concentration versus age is 4.9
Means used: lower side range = 105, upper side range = 109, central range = 77.8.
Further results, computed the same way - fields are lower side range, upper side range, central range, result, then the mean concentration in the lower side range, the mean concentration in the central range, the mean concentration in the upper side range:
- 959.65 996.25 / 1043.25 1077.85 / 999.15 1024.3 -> 8.0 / 99.5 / 70.6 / 110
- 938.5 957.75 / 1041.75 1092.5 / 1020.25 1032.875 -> -1.4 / 69.5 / 106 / 108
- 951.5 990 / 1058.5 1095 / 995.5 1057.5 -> 8.2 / 103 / 91.6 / 107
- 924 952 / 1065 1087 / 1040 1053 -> -1.8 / 57.5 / 109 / 107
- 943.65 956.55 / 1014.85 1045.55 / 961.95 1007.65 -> -2.3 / 73.9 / 89.8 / 104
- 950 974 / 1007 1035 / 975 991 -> 0.2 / 105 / 97.8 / 88.6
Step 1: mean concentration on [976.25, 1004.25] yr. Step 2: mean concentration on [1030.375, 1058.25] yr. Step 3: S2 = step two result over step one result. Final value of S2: 1.3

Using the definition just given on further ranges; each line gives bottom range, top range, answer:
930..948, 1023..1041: 2.23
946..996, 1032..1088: 1.13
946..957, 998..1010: 0.71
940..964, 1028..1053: 1.37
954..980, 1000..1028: 0.71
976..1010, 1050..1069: 1.38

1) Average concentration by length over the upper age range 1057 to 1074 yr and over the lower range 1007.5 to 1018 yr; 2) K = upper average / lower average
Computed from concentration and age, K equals 1.7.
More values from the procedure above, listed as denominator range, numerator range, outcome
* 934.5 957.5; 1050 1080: 1.67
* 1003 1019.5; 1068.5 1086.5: 1.64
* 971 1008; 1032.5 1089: 1.28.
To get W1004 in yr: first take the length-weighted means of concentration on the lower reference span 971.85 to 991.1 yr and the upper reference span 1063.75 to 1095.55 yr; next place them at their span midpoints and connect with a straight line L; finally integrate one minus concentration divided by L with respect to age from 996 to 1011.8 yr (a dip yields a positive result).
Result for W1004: 6.3 yr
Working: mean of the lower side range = 99.2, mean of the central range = 60.3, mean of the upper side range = 106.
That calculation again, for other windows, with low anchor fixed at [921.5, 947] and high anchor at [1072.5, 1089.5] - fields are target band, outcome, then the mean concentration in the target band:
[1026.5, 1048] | -4.42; 110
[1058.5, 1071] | -1.30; 111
